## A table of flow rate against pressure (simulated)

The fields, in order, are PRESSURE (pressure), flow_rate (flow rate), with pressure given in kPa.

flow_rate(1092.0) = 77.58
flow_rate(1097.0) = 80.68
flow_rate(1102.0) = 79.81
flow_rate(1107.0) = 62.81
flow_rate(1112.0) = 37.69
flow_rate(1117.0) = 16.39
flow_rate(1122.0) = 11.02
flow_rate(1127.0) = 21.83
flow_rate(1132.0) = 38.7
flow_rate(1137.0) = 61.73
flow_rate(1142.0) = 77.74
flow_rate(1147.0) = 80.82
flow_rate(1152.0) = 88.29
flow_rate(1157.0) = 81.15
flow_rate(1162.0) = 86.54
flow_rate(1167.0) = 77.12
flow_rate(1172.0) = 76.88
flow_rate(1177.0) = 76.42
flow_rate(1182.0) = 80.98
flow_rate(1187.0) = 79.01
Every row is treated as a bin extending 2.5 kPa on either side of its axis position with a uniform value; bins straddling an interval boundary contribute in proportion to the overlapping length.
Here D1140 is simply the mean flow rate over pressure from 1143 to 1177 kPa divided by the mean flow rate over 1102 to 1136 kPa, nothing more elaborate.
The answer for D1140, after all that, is 2.24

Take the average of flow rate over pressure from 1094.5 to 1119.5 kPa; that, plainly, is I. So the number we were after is 55.5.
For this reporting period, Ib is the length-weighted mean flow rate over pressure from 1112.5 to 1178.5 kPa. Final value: 60.2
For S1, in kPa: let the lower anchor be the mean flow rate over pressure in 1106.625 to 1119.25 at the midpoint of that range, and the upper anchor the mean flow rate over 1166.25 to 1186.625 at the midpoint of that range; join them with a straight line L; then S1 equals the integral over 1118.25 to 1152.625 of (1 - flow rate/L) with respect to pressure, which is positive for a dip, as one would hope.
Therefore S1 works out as 1.6 kPa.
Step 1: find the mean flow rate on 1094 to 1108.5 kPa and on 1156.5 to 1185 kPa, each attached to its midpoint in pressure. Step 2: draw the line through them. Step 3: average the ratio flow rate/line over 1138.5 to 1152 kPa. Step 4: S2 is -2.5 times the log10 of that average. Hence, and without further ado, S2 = -0.02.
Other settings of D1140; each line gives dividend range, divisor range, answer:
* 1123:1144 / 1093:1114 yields 0.70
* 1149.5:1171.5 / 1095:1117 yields 1.39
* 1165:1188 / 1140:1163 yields 0.94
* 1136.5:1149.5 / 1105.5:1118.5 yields 1.94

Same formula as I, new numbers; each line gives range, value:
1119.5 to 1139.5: 33.3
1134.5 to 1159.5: 77.9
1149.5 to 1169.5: 83.3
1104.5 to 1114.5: 50.2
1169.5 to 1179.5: 76.7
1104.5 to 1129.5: 29.9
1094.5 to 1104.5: 80.2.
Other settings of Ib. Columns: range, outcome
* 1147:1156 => 85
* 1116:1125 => 13.7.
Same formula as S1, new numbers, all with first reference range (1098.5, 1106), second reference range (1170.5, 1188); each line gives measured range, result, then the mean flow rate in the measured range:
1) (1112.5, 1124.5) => 9.2 kPa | 17.7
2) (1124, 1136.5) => 6.9 kPa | 34.5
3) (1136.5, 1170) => -1.0 kPa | 80.1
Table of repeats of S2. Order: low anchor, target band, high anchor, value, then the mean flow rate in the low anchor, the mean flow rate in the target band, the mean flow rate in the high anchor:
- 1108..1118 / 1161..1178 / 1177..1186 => -0.112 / 34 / 78.8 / 79.4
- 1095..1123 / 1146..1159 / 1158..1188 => -0.198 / 49.5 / 83.8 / 79.6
